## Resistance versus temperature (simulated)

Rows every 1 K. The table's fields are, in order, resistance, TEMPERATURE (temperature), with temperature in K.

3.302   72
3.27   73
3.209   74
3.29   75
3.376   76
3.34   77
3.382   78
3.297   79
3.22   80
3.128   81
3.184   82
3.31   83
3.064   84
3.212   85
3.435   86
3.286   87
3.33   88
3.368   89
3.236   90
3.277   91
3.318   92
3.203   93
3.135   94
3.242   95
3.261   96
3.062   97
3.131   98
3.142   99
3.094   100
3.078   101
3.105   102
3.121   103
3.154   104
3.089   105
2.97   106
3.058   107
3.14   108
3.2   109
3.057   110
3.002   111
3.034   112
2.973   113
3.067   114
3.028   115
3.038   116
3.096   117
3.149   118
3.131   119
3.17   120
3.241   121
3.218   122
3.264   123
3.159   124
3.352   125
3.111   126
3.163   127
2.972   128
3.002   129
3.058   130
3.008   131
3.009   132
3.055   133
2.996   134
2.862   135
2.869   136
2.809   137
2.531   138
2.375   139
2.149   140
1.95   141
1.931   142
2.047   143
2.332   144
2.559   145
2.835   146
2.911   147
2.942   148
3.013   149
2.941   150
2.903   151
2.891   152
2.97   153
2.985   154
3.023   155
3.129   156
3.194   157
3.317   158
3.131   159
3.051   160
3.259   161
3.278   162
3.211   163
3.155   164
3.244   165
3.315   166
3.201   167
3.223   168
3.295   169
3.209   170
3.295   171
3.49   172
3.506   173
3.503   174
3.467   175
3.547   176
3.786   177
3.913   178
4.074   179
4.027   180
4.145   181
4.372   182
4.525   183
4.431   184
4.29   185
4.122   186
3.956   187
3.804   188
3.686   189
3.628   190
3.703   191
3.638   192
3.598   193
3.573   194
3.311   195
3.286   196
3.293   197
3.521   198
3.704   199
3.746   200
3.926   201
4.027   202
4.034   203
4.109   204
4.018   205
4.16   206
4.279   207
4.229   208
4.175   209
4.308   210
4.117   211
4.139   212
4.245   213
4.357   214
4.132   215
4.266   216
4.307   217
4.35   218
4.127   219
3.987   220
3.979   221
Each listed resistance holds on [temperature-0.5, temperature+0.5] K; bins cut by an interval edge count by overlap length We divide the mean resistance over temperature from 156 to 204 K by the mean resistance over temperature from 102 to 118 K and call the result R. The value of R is 1.2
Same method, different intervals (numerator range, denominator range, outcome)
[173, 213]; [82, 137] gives 1.25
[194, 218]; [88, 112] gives 1.26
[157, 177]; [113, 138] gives 1.08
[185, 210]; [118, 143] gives 1.33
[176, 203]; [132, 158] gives 1.40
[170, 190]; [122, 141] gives 1.33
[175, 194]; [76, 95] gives 1.21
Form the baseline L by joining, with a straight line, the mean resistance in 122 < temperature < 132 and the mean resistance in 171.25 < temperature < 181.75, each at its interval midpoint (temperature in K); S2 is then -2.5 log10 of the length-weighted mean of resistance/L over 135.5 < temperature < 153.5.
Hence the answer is 0.27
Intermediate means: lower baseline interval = 3.12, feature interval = 2.61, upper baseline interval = 3.75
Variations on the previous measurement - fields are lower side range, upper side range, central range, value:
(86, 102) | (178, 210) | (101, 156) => 0.18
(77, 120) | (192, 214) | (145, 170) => 0.16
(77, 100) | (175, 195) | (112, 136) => 0.13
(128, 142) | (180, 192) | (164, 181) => 0.06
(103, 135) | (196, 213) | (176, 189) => -0.09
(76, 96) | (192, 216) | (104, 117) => 0.11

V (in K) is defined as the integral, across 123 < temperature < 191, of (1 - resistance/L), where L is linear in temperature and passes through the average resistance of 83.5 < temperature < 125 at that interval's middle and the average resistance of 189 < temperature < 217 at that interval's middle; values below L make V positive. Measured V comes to 6.7 K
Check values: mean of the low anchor 3.16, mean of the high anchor 3.91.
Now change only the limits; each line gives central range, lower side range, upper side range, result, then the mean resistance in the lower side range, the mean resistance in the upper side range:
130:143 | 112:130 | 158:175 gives 2.3 K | 3.12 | 3.28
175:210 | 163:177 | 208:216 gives -0.9 K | 3.35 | 4.22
